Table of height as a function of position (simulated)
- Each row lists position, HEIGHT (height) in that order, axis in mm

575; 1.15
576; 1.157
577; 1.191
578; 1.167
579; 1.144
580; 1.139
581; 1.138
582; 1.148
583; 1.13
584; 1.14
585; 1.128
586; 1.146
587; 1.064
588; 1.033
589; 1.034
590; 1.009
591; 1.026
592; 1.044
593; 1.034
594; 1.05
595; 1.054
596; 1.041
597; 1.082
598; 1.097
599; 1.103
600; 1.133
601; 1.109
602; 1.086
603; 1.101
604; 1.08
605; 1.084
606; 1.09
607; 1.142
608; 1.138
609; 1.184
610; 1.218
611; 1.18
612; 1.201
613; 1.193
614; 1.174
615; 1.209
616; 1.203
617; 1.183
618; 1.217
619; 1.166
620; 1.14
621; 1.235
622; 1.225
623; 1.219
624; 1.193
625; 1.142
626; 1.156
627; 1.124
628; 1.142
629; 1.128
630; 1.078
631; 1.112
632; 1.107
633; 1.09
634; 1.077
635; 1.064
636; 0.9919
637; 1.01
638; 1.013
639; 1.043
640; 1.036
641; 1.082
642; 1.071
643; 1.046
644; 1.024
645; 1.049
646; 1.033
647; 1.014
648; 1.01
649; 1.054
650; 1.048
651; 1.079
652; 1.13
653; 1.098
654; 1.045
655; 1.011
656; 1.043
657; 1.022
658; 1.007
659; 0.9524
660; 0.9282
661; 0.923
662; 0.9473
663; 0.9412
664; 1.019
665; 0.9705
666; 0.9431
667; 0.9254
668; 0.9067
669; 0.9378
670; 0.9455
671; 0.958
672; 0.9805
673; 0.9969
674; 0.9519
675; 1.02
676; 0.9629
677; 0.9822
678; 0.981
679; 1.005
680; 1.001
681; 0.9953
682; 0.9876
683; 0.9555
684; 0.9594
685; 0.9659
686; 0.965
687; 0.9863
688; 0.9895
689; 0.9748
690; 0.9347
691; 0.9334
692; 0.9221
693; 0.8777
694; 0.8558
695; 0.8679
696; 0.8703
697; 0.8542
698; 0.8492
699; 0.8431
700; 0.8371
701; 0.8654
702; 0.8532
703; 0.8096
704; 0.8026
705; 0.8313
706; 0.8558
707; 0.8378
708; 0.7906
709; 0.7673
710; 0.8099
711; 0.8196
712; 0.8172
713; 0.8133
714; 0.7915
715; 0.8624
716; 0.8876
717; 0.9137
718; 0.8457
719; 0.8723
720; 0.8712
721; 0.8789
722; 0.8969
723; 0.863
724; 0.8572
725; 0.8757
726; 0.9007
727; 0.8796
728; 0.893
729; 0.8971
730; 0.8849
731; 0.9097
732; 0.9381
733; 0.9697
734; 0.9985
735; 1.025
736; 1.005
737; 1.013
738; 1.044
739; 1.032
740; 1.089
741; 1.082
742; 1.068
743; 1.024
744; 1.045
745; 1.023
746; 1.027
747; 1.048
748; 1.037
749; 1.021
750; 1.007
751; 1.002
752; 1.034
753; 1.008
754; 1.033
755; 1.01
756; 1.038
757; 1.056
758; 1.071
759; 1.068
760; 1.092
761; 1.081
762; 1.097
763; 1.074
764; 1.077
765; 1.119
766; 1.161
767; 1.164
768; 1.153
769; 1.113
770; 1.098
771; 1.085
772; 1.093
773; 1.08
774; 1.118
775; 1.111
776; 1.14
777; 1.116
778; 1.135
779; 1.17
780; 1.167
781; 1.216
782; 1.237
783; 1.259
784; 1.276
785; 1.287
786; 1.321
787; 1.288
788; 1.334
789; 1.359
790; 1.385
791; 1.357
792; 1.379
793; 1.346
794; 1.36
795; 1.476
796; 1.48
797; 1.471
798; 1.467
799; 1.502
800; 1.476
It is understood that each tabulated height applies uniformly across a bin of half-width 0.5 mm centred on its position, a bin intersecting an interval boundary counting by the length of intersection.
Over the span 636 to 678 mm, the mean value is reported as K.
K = 1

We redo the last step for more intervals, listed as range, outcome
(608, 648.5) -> 1.12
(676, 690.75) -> 0.976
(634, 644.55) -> 1.04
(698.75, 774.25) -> 0.968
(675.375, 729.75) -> 0.889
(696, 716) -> 0.83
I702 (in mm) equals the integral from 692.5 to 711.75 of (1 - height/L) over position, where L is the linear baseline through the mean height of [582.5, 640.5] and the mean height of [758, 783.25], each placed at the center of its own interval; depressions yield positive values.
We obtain 4.89 mm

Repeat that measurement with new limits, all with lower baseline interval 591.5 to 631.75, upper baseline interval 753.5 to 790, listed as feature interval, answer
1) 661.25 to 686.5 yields 3.86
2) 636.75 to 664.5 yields 2.82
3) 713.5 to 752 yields 6.43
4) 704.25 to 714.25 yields 2.89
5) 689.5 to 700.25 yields 2.50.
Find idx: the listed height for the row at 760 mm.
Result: 1.092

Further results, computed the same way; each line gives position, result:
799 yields 1.502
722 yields 0.8969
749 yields 1.021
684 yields 0.9594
